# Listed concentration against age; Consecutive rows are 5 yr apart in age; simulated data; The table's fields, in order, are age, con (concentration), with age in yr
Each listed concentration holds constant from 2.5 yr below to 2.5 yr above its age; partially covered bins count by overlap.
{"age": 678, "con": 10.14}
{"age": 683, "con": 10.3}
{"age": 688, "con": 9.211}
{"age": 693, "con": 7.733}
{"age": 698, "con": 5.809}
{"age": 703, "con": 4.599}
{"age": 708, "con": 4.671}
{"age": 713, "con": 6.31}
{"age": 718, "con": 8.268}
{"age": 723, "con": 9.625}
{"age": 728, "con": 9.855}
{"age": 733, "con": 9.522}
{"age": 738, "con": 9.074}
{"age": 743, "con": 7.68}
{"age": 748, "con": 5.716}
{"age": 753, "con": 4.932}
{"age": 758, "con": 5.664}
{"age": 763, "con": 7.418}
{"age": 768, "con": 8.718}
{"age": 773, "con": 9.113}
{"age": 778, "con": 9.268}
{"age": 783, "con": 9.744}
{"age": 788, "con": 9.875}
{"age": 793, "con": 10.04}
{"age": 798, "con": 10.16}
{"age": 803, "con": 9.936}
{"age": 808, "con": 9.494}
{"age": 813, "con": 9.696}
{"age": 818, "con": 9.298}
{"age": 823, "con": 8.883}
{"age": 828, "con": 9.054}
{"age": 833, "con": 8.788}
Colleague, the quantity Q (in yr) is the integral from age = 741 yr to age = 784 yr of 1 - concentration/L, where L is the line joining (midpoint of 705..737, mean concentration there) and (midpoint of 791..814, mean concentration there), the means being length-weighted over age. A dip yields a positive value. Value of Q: 7.2 yr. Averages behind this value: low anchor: 8.04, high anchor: 9.87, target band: 7.51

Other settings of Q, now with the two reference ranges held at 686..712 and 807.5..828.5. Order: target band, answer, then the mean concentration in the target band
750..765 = 3.57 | 5.95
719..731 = -4.40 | 9.55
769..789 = -2.61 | 9.41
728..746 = -3.87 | 8.83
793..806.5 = -1.79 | 10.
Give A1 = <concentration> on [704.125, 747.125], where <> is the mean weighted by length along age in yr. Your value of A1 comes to 7.92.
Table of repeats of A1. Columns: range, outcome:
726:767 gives 7.5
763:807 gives 9.48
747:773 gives 6.79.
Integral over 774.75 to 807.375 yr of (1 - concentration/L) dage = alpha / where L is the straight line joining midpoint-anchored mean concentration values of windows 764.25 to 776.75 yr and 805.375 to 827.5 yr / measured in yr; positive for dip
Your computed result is -2.77 yr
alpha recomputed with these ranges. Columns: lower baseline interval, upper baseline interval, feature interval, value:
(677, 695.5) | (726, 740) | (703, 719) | 5.85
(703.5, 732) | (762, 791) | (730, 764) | 4.68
